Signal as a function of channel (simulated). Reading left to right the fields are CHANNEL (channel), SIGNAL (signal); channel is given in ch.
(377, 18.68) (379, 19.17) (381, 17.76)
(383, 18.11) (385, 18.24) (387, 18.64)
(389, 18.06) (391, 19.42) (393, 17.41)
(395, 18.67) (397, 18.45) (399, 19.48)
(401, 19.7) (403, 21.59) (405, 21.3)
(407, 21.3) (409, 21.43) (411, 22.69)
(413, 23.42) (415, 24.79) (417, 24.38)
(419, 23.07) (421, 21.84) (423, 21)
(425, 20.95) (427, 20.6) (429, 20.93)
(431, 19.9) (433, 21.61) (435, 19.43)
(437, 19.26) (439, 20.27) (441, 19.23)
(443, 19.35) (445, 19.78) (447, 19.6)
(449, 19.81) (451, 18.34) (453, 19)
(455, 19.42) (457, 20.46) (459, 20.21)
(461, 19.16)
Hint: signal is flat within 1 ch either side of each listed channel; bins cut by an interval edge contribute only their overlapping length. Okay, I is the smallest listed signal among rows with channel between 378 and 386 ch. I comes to 17.76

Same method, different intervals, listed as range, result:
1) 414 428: 20.6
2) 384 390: 18.06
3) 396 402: 18.45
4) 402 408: 21.3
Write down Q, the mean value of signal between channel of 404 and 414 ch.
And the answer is 22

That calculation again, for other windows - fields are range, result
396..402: 19.2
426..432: 20.5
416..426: 22.2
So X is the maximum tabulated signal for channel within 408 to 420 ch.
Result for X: 24.79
